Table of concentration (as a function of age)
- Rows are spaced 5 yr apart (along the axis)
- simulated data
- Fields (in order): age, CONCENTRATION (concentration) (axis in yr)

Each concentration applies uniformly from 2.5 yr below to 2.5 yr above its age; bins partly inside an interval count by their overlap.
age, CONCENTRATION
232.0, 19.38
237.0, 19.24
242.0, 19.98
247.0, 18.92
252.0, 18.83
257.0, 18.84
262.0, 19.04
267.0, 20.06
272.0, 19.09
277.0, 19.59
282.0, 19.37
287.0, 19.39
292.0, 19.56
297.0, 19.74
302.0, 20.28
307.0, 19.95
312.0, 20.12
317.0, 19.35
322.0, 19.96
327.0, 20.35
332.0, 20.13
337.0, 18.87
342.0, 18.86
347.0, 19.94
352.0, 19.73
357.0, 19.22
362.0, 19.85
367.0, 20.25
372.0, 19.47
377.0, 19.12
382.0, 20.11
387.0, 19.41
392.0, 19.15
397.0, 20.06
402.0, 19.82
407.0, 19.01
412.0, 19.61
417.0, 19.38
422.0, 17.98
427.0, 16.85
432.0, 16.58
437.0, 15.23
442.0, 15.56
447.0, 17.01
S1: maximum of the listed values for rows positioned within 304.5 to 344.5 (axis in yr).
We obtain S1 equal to 20.35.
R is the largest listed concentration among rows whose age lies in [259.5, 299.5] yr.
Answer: 20.06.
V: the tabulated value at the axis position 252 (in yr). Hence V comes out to 18.83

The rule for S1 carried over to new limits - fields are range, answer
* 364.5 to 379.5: 20.25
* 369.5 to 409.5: 20.11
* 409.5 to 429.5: 19.61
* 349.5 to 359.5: 19.73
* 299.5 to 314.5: 20.28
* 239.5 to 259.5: 19.98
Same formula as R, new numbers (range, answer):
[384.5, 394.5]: 19.41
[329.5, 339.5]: 20.13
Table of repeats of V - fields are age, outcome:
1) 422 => 17.98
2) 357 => 19.22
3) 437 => 15.23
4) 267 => 20.06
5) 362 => 19.85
